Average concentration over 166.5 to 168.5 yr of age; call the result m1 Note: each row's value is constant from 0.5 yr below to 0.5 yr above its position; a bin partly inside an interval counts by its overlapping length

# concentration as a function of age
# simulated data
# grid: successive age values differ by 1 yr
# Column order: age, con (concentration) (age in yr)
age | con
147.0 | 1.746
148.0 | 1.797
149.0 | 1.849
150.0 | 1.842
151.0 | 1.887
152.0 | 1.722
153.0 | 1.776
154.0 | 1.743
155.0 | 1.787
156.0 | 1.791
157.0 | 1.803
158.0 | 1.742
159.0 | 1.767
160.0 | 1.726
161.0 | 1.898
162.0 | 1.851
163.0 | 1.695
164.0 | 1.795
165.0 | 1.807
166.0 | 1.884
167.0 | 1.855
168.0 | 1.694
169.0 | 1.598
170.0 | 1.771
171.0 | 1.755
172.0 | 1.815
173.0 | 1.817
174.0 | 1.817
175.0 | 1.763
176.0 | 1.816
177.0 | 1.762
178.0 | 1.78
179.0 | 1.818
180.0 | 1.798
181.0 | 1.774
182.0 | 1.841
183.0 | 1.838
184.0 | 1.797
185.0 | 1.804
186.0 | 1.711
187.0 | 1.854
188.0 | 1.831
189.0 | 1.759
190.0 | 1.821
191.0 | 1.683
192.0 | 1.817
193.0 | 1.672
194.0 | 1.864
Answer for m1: 1.77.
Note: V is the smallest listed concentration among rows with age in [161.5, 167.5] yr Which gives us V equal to 1.695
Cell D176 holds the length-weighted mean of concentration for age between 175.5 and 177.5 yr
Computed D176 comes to 1.79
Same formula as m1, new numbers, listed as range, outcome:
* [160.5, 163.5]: 1.81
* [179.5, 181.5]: 1.79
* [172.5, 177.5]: 1.79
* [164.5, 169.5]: 1.77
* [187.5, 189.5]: 1.79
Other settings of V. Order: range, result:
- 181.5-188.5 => 1.711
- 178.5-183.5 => 1.774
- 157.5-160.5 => 1.726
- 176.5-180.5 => 1.762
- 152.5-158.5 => 1.742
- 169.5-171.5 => 1.755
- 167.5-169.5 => 1.598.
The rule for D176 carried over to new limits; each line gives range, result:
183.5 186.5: 1.77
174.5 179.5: 1.79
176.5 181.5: 1.79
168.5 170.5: 1.68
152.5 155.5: 1.77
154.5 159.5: 1.78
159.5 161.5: 1.81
